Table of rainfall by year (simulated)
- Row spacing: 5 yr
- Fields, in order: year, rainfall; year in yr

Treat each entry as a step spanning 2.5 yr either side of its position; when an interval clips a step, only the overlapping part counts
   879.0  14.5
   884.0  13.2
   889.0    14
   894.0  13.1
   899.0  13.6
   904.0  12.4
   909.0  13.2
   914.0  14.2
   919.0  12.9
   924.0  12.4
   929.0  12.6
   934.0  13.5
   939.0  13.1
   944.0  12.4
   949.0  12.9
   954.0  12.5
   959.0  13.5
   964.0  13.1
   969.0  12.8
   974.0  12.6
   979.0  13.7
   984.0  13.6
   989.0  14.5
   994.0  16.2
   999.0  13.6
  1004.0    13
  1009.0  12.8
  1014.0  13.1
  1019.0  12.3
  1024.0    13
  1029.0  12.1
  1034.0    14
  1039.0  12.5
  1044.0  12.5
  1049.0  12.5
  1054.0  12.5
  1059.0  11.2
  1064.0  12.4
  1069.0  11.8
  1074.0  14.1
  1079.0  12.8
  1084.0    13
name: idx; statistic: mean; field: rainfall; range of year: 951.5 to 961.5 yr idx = 13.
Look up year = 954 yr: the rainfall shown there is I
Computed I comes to 12.5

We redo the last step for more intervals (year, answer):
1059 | 11.2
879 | 14.5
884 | 13.2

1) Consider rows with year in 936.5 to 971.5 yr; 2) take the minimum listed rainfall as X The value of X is 12.4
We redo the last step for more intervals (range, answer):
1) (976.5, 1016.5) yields 12.8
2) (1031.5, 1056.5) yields 12.5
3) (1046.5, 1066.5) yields 11.2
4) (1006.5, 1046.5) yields 12.1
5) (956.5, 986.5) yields 12.6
